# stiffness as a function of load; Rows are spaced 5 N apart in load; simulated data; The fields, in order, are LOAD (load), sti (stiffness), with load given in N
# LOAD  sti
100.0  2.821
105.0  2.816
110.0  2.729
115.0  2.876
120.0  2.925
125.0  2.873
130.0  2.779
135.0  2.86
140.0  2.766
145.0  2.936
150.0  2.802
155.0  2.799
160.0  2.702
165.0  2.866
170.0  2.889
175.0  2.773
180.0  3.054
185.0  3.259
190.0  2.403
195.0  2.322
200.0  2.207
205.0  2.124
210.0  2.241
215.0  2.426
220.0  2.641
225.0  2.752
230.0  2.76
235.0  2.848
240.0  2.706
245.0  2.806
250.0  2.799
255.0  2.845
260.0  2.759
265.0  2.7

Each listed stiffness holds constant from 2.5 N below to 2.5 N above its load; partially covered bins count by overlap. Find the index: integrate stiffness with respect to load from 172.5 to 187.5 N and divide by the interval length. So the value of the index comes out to 3.03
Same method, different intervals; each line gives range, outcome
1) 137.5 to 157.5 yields 2.83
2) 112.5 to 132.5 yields 2.86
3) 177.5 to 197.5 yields 2.76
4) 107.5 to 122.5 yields 2.84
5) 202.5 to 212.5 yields 2.18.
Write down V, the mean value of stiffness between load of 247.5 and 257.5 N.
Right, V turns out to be 2.82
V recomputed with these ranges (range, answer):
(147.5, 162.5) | 2.77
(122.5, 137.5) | 2.84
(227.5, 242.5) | 2.77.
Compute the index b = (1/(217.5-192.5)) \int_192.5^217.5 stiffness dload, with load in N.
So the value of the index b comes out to 2.26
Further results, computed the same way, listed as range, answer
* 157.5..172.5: 2.82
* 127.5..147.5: 2.84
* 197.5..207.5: 2.17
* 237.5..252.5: 2.77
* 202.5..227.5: 2.44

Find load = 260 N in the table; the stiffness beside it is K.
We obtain 2.759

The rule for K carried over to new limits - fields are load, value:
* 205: 2.124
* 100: 2.821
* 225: 2.752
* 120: 2.925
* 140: 2.766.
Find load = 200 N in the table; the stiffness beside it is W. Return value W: 2.207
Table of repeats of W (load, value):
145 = 2.936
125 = 2.873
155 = 2.799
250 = 2.799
